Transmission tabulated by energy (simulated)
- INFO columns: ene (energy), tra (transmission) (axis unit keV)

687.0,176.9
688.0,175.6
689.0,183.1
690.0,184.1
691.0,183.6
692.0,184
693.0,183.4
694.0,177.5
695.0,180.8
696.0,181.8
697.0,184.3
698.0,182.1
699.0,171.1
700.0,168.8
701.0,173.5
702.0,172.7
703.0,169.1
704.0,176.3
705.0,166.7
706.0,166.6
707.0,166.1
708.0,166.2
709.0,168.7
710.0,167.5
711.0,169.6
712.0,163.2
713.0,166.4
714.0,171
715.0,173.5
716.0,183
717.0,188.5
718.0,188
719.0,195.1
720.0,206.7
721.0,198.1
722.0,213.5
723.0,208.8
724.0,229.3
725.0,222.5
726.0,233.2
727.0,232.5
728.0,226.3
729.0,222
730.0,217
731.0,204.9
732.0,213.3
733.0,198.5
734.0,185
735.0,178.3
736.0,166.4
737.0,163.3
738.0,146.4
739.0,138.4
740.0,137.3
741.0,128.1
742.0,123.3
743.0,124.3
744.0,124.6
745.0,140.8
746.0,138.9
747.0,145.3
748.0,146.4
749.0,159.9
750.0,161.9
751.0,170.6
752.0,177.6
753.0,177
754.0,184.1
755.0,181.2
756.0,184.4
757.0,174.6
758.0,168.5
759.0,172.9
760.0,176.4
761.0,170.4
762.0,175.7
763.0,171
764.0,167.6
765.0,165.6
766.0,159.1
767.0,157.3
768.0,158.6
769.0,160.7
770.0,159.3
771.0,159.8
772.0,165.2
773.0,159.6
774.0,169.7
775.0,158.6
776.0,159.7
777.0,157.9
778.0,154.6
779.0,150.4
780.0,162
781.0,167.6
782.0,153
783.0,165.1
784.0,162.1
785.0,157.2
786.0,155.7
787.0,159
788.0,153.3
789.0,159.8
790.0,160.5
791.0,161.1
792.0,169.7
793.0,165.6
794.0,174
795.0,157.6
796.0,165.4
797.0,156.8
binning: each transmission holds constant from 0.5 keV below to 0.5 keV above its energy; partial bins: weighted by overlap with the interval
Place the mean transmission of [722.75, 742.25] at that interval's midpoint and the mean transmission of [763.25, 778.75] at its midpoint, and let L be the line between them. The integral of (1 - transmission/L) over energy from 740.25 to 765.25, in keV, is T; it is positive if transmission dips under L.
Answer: 1.9 keV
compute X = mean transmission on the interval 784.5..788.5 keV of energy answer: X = 156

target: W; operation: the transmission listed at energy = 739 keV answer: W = 138.4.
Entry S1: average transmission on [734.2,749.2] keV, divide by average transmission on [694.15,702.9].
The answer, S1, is 0.82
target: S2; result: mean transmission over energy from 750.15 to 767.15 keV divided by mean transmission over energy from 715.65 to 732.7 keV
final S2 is 0.8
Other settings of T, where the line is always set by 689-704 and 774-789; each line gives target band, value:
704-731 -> -3.0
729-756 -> 0.6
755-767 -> -0.6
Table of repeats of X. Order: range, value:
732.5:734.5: 192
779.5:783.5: 162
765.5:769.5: 159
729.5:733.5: 208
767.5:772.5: 161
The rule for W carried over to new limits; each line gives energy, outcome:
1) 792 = 169.7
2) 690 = 184.1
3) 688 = 175.6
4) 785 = 157.2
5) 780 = 162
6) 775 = 158.6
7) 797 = 156.8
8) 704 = 176.3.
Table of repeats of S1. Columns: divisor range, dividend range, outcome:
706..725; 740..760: 0.85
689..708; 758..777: 0.94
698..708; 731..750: 0.91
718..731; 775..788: 0.74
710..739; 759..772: 0.85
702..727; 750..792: 0.89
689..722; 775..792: 0.89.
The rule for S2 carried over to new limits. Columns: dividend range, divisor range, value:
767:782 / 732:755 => 1.02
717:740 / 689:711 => 1.13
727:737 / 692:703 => 1.13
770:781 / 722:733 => 0.73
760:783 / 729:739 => 0.88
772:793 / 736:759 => 1.03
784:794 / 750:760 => 0.91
